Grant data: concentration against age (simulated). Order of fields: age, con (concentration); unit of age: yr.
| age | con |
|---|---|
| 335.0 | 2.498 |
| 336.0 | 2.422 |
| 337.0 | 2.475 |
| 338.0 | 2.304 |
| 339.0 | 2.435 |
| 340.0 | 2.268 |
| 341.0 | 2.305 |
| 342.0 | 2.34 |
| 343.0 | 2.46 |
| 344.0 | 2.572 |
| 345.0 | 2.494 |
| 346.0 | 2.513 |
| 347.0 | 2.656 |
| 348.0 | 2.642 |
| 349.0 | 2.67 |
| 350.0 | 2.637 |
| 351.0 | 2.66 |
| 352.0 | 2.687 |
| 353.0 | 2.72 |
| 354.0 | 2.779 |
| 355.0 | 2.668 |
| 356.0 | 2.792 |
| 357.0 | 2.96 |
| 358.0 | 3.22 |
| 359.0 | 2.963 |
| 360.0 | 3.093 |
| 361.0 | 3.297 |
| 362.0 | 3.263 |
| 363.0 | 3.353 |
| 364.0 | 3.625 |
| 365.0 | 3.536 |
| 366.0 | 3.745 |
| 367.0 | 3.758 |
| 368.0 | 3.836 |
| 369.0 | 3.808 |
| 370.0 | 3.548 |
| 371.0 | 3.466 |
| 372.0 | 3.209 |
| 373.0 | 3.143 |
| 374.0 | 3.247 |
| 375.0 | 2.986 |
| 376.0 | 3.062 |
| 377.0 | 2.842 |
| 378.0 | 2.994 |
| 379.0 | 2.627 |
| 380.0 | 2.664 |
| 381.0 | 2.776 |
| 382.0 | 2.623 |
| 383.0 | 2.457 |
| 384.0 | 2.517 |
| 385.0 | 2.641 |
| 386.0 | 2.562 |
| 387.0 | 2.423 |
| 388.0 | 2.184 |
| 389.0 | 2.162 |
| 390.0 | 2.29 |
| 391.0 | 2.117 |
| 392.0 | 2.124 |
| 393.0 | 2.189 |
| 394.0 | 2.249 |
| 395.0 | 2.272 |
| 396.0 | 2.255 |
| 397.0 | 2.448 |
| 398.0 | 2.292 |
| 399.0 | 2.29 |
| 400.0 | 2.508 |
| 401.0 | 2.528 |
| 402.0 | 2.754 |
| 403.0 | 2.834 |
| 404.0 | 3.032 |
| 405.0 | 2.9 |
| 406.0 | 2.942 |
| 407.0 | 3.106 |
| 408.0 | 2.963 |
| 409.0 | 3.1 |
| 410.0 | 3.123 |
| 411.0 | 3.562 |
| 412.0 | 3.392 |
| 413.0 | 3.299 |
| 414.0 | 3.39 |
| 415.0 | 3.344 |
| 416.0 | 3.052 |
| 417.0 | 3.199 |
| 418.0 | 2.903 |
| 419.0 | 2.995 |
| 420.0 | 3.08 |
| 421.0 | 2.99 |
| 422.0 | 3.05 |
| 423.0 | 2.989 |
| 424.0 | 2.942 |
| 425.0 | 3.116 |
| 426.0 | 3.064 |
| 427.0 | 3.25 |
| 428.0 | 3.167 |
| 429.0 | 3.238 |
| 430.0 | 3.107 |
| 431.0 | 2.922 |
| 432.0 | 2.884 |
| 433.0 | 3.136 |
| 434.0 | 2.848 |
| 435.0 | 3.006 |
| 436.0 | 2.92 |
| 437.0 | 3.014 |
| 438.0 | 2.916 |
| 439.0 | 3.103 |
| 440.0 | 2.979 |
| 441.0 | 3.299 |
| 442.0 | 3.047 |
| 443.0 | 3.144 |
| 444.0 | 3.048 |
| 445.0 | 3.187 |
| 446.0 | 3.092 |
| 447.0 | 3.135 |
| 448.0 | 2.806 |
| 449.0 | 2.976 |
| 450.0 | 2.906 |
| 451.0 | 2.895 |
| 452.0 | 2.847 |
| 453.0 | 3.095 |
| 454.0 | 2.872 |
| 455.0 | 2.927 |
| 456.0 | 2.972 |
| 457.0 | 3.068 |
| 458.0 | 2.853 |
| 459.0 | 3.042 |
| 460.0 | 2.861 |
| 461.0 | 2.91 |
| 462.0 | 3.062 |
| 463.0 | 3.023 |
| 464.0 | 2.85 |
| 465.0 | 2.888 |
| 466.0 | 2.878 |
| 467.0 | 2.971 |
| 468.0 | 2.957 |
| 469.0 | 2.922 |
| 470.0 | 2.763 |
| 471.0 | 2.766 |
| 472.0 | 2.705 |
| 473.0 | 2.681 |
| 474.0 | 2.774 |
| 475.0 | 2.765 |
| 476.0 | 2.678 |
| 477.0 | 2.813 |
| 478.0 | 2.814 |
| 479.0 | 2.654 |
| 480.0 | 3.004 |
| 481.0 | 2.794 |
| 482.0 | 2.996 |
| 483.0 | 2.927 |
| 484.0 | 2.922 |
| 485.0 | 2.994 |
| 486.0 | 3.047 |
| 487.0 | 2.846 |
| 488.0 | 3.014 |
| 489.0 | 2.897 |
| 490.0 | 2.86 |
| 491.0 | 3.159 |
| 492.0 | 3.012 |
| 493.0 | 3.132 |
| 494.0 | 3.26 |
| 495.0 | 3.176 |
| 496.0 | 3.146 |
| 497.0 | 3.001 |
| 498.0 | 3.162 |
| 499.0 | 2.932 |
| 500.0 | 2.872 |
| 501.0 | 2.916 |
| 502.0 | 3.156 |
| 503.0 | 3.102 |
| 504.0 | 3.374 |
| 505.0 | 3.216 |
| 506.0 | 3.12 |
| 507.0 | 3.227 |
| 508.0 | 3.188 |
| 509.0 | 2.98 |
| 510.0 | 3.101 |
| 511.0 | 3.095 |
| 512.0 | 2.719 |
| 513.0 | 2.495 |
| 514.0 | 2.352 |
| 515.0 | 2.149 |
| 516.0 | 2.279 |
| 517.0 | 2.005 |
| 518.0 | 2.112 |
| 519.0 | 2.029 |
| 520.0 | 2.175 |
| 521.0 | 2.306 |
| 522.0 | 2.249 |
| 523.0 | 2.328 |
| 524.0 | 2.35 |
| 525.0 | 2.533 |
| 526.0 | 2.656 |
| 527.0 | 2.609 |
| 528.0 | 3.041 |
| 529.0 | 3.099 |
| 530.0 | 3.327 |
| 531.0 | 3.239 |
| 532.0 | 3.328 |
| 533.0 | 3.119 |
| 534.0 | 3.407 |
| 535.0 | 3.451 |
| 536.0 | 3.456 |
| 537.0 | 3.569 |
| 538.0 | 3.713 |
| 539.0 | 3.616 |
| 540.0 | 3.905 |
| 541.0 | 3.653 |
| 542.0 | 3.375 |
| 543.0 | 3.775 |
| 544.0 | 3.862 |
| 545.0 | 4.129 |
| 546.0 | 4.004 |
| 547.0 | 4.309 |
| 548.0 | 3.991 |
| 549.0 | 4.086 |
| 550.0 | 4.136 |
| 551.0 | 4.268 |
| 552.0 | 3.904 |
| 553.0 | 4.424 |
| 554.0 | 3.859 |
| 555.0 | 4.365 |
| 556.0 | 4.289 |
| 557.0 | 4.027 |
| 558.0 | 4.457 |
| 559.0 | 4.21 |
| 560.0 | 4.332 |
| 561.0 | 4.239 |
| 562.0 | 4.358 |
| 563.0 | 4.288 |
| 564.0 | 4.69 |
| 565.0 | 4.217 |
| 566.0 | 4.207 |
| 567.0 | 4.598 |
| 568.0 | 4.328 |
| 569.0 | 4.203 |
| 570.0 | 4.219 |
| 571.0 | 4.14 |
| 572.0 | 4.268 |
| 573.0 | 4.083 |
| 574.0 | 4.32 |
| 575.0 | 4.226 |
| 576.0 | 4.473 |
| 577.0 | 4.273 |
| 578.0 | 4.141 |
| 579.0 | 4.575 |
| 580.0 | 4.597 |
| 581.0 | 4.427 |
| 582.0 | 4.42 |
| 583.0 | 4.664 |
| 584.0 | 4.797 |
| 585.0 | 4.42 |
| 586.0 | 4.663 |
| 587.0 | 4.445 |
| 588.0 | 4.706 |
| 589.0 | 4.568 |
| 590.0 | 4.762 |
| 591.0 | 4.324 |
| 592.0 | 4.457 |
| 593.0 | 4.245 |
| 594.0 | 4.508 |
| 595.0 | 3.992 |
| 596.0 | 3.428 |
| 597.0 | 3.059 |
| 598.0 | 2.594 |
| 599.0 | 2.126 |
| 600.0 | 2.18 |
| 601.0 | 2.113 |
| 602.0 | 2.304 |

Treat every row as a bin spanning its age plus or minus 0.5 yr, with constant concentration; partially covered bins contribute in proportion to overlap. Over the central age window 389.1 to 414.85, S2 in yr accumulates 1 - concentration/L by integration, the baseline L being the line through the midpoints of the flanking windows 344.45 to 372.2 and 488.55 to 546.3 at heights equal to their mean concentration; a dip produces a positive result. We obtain 3.0 yr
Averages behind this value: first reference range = 3.09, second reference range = 3.02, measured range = 2.72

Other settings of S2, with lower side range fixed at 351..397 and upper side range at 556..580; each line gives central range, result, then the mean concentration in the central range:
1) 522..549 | 4.7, 3.37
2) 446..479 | 5.9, 2.89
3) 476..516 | 8.7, 2.95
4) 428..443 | 1.3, 3.04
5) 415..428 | 0.6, 3.07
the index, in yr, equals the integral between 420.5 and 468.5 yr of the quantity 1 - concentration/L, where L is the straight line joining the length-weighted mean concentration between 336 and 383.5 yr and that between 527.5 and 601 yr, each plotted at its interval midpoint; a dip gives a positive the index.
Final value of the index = 5.1 yr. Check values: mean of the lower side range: 2.91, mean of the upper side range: 4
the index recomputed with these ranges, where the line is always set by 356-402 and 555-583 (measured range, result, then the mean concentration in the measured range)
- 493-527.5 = 9.9 yr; 2.75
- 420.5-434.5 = 0.8 yr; 3.05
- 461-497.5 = 7.1 yr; 2.92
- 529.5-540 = 1.6 yr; 3.45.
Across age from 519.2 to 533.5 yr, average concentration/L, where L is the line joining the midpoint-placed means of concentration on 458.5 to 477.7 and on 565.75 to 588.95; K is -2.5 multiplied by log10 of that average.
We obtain 0.33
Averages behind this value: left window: 2.86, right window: 4.41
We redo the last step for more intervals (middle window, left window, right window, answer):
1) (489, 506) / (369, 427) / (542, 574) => 0.19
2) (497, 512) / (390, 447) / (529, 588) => 0.18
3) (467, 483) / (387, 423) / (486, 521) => 0.01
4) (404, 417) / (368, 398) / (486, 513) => -0.14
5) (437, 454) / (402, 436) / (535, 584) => 0.09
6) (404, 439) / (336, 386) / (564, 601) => 0.05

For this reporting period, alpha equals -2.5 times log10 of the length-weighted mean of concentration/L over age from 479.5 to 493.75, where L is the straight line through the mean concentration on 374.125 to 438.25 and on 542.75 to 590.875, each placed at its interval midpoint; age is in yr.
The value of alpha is 0.20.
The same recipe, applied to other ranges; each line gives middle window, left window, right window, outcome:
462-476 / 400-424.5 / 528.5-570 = 0.20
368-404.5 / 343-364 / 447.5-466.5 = 0.07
